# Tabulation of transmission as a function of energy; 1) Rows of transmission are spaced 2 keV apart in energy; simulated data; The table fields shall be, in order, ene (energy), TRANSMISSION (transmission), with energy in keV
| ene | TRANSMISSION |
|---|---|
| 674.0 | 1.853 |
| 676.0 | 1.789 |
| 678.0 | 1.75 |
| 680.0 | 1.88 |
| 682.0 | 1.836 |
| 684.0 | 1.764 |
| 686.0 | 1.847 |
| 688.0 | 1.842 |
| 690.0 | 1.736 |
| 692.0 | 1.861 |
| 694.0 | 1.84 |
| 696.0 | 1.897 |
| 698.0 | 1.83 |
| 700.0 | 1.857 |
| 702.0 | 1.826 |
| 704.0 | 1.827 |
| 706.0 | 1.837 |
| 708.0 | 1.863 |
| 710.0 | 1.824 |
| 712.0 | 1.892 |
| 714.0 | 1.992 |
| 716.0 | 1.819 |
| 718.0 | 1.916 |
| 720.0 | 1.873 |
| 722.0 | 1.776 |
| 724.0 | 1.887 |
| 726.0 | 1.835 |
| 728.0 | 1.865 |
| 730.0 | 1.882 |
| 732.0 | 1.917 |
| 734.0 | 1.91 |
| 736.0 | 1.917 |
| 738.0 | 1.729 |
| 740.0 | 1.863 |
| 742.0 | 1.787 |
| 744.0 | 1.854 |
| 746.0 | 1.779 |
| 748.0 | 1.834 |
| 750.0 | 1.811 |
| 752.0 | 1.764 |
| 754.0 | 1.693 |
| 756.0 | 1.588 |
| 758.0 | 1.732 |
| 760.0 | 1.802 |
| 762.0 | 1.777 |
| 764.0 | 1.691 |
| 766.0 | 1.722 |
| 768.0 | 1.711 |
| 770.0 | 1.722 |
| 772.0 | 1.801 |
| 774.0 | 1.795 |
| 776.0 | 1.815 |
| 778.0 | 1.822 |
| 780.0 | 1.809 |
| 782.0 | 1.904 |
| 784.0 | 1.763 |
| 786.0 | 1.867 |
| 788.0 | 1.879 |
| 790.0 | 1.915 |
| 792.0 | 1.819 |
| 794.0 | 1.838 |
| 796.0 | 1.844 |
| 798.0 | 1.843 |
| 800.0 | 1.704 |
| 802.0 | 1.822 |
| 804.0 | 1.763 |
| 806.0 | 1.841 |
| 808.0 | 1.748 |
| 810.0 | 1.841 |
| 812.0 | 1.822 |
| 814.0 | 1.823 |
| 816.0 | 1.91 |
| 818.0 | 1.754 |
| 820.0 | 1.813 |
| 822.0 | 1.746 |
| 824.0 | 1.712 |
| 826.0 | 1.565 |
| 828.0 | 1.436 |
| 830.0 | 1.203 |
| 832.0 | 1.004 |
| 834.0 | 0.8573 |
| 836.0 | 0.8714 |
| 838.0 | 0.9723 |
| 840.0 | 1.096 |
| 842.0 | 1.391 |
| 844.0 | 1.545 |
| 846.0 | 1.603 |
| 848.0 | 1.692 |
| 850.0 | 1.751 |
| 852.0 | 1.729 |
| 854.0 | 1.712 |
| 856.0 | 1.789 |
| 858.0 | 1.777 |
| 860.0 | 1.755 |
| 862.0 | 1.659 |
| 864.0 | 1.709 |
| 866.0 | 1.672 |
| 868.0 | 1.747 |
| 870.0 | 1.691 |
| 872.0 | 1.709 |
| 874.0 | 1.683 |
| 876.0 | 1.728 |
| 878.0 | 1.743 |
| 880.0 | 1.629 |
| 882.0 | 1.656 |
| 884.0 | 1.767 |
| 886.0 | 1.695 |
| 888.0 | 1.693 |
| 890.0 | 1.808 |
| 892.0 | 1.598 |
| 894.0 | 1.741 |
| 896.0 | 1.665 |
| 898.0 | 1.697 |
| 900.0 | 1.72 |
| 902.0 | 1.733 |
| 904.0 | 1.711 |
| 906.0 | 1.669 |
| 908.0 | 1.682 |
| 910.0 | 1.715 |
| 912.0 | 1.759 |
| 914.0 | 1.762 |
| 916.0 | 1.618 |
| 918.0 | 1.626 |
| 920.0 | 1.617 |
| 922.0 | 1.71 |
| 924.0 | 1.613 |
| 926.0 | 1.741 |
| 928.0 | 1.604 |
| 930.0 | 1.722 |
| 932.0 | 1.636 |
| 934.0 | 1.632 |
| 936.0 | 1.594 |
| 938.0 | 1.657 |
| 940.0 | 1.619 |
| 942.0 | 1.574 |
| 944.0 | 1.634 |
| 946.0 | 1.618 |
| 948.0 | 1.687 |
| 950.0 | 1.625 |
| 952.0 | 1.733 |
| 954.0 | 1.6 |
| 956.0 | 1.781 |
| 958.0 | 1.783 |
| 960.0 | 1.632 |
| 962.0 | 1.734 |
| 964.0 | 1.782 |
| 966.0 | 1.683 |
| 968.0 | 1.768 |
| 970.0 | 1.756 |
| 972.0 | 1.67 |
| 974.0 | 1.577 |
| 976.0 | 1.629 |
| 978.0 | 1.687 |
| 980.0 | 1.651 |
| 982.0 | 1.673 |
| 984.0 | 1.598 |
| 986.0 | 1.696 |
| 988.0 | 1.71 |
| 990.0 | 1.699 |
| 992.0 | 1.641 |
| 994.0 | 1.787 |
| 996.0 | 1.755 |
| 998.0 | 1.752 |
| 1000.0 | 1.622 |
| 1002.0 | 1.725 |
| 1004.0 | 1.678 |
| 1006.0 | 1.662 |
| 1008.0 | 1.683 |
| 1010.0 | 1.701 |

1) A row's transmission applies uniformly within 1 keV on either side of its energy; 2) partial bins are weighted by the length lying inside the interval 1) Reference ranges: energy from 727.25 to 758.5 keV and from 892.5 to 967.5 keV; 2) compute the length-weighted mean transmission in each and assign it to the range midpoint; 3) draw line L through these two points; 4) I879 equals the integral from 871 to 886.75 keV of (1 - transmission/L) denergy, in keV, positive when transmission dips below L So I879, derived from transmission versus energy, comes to 0.1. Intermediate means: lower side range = 1.81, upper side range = 1.68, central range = 1.7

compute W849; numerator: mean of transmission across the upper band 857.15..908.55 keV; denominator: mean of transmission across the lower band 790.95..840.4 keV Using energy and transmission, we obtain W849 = 1.07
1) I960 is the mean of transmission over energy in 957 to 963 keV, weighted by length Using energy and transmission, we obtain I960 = 1.72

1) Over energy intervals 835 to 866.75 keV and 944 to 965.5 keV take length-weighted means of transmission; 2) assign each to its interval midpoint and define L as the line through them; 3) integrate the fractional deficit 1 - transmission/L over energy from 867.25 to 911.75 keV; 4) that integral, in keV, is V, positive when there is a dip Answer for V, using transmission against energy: -2.91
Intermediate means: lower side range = 1.54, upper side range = 1.69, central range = 1.7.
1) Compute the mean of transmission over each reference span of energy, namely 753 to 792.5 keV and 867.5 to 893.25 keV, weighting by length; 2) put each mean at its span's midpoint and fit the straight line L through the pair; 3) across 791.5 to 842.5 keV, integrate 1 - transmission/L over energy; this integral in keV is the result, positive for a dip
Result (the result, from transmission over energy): 5.0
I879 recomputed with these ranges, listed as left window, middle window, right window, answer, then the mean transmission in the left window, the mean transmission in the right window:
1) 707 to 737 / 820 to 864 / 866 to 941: 6.71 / 1.88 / 1.69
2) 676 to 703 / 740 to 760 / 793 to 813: 0.53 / 1.83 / 1.81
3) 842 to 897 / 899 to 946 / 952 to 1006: 0.81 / 1.7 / 1.7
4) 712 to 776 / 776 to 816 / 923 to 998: -1.11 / 1.81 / 1.68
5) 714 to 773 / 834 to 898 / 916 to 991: 4.20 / 1.81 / 1.67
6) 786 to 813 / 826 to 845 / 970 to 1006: 6.57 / 1.82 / 1.68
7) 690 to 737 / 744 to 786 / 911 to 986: 1.16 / 1.86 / 1.67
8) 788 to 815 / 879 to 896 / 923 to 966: 0.31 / 1.82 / 1.67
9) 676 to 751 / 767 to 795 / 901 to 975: -0.39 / 1.84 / 1.68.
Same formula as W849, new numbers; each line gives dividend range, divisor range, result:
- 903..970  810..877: 1.06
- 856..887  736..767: 0.97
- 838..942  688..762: 0.91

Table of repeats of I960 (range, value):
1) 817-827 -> 1.72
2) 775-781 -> 1.82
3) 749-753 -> 1.79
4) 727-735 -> 1.89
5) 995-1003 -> 1.71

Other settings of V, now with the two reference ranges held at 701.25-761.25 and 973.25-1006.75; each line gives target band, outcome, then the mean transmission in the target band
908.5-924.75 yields 0.4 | 1.68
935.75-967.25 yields 0.5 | 1.67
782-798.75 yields -0.5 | 1.85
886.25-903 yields 0.3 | 1.71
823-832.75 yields 2.1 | 1.39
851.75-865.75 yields 0.2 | 1.73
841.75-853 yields 0.8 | 1.63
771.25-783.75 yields -0.1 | 1.82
